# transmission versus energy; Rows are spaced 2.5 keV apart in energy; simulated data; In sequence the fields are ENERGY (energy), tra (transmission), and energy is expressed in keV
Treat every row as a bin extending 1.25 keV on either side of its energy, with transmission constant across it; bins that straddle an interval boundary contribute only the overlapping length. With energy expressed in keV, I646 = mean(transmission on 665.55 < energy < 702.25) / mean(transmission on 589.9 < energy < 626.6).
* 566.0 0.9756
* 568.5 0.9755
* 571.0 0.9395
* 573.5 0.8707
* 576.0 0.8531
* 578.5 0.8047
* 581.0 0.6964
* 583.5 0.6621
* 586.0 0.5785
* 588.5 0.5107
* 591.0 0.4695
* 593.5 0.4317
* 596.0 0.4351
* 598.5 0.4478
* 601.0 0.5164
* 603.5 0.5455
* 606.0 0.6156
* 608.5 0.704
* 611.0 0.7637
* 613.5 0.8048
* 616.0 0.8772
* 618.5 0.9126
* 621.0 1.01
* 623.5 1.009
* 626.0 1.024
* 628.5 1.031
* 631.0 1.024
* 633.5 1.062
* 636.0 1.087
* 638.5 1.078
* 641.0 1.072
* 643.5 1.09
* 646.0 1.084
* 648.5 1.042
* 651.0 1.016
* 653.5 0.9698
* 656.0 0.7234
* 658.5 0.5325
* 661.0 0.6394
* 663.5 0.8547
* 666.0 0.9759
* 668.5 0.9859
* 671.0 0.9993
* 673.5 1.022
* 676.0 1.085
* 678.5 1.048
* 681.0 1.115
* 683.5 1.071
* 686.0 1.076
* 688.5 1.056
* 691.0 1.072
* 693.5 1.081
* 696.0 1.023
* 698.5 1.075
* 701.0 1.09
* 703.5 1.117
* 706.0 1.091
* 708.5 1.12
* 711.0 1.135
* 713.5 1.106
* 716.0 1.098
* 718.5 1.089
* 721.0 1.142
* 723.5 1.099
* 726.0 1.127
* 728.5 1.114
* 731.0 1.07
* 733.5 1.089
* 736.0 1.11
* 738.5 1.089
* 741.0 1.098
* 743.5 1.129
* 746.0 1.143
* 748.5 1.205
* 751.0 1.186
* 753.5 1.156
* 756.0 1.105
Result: 1.51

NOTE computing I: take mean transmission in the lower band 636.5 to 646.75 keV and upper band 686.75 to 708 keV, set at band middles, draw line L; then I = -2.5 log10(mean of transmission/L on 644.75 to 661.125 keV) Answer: 0.23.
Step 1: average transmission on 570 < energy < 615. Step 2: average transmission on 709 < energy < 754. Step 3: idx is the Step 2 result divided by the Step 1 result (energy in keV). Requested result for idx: 1.7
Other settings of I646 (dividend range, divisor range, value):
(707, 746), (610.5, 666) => 1.17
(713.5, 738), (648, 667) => 1.32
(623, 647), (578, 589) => 1.63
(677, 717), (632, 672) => 1.14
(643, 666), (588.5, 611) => 1.65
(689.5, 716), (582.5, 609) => 2.05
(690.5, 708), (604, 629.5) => 1.25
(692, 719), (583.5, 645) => 1.38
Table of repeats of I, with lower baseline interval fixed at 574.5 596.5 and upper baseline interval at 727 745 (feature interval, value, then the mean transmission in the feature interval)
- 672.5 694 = -0.15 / 1.07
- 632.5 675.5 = -0.15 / 0.957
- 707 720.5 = -0.08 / 1.11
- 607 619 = -0.14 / 0.802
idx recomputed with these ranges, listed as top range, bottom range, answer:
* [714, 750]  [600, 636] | 1.30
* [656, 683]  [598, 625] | 1.22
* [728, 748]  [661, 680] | 1.14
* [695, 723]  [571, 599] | 1.74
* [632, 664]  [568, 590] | 1.25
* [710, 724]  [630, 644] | 1.04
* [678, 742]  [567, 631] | 1.46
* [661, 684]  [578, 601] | 1.81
